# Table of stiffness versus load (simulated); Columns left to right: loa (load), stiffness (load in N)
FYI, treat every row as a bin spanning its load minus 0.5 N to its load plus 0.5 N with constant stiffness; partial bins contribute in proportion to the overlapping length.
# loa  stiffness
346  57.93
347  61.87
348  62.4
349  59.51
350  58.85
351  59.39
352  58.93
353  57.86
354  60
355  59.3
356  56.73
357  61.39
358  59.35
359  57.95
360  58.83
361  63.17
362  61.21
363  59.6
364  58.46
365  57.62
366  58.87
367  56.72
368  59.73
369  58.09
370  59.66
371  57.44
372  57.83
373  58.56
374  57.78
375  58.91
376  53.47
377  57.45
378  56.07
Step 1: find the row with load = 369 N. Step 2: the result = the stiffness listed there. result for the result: 58.09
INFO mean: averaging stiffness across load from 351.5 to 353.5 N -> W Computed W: 58.4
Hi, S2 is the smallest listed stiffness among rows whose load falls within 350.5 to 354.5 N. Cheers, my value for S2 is 57.86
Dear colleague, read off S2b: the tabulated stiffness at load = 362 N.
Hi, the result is 61.21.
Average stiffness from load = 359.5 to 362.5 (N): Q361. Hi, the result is 61.1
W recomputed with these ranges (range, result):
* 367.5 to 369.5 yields 58.9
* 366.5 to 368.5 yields 58.2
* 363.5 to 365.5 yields 58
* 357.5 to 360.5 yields 58.7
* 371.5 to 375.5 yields 58.3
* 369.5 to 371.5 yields 58.5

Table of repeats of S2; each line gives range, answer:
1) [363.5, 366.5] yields 57.62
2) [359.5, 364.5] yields 58.46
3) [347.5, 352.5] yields 58.85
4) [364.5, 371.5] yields 56.72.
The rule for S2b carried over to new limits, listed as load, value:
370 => 59.66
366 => 58.87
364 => 58.46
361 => 63.17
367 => 56.72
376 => 53.47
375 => 58.91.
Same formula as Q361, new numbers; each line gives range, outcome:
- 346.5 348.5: 62.1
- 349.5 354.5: 59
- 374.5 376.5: 56.2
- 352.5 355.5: 59.1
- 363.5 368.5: 58.3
